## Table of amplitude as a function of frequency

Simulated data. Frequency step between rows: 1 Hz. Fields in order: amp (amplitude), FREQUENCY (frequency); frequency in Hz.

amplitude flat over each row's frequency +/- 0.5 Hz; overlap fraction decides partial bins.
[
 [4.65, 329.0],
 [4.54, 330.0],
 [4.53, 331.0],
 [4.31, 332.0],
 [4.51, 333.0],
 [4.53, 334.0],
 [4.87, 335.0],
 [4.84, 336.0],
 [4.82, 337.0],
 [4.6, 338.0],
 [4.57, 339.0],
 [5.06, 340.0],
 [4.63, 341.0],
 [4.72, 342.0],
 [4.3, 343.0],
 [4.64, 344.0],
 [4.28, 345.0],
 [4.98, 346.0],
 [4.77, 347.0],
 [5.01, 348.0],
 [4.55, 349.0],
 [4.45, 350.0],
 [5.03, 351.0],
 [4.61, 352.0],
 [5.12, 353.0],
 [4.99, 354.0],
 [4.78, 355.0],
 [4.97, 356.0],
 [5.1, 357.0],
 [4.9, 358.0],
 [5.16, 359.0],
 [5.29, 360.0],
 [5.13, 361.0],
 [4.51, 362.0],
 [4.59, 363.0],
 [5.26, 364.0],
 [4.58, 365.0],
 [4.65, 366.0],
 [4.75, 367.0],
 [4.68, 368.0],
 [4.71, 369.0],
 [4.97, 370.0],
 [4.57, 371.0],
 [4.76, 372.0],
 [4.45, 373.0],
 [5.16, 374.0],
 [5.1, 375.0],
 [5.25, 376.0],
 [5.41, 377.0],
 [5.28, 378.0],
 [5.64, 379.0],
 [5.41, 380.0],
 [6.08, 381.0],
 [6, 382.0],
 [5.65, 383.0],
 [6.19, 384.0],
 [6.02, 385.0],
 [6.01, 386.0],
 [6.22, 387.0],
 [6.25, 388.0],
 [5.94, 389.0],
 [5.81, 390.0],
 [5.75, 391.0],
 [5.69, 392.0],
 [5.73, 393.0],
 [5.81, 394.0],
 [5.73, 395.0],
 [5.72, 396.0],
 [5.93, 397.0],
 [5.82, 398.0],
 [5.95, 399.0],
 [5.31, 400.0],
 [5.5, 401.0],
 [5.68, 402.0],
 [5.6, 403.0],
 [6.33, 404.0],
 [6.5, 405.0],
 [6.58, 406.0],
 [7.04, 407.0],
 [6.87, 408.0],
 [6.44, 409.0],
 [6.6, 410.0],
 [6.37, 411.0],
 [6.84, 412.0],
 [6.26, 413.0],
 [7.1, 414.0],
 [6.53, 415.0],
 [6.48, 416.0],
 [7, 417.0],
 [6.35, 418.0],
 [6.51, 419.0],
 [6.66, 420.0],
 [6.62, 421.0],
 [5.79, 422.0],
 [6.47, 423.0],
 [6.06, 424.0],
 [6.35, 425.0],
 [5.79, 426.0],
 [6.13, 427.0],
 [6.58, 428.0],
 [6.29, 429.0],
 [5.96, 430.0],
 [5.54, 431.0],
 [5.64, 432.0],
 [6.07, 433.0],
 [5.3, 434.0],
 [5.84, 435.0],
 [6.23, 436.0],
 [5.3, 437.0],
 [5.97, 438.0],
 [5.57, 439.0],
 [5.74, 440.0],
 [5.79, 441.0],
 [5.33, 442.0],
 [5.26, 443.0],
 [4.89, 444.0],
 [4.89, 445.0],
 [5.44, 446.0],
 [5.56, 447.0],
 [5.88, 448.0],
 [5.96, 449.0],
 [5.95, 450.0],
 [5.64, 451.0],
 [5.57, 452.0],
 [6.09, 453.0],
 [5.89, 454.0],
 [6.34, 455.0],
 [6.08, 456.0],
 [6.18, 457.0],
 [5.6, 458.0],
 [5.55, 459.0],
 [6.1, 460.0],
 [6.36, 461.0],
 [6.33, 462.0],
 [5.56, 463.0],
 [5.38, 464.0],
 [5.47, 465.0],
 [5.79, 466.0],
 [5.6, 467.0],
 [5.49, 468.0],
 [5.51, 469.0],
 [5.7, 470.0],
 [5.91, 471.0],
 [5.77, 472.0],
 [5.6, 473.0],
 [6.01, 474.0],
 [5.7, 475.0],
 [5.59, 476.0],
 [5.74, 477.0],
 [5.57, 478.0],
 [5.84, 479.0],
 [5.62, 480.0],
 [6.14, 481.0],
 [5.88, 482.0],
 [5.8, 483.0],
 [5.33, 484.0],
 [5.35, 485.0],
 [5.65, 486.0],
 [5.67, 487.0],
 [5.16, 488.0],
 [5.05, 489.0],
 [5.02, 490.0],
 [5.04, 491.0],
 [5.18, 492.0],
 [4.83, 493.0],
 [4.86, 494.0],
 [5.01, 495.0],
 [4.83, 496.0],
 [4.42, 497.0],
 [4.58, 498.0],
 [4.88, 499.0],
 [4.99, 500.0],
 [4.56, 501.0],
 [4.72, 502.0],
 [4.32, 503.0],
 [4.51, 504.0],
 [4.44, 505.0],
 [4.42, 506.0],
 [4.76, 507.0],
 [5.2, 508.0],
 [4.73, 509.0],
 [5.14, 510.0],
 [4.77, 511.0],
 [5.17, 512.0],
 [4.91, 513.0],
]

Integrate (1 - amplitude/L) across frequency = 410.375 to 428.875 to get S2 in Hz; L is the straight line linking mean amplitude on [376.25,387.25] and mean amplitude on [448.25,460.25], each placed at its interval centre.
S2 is -1.9 Hz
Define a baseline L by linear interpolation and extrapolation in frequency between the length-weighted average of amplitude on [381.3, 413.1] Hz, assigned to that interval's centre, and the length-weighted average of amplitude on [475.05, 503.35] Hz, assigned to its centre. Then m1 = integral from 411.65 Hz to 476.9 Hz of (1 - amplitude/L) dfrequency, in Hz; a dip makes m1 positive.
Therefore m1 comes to -3.3 Hz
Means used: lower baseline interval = 6.06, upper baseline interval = 5.21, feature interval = 5.92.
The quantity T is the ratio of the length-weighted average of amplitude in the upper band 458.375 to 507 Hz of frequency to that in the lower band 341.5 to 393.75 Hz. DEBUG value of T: 1.04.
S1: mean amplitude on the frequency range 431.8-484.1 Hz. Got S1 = 5.73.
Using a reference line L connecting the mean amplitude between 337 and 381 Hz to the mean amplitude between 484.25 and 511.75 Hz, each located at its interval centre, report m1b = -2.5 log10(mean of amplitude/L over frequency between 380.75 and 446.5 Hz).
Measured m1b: -0.23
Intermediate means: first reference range 4.88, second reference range 4.9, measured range 6.03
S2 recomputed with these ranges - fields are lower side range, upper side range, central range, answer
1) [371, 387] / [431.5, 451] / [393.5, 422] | -3.8 Hz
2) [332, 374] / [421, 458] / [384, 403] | -2.1 Hz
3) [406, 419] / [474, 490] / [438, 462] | 1.3 Hz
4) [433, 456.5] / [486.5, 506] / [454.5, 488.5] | -3.3 Hz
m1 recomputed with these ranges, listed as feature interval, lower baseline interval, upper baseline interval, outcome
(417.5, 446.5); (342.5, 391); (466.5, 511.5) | -3.9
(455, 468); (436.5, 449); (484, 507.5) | -1.4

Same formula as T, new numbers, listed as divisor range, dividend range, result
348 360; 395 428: 1.28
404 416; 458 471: 0.87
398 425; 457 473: 0.91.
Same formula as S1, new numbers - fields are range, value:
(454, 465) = 5.92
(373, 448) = 5.94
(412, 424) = 6.52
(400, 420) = 6.43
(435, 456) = 5.68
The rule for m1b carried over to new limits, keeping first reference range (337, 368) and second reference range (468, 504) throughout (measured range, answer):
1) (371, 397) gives -0.15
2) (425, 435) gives -0.17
